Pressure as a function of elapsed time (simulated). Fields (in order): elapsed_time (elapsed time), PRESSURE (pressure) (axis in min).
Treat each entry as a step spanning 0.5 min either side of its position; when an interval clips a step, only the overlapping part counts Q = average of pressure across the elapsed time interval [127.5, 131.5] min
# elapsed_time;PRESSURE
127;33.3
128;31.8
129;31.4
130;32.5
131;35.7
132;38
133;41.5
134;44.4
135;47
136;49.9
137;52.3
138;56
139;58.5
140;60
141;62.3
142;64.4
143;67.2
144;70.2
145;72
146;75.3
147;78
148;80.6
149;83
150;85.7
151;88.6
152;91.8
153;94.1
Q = 32.9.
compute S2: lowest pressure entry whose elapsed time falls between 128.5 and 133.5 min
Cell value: 31.4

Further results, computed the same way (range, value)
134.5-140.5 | 47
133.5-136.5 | 44.4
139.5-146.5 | 60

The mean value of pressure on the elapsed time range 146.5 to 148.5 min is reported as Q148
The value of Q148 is 79.3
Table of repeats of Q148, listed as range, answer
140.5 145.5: 67.2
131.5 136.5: 44.2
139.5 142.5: 62.2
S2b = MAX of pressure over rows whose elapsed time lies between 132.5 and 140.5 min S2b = 60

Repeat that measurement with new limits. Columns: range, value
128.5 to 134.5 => 44.4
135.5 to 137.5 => 52.3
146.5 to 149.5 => 83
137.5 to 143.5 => 67.2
